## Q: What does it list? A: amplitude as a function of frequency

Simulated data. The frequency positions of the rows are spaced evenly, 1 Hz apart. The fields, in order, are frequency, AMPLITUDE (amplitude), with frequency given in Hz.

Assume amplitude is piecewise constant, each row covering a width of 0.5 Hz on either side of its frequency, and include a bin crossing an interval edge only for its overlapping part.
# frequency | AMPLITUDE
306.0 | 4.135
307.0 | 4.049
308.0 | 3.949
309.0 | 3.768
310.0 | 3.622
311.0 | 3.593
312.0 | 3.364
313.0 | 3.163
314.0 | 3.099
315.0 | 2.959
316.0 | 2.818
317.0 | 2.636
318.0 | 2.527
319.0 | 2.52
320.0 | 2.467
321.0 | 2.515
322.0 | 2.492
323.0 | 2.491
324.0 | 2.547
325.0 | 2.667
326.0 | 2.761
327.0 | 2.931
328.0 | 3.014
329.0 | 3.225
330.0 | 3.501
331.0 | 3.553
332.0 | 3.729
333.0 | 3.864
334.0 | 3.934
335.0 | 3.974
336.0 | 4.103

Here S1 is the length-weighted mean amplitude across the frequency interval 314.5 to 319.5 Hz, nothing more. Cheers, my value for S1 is 2.69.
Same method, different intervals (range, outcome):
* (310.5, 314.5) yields 3.3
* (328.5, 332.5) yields 3.5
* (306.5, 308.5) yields 4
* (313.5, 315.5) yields 3.03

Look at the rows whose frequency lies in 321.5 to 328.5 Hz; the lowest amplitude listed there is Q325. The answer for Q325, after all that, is 2.491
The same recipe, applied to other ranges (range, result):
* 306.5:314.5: 3.099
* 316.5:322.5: 2.467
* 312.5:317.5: 2.636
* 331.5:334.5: 3.729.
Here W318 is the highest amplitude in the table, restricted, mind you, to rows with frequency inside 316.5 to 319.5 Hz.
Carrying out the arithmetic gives 2.636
